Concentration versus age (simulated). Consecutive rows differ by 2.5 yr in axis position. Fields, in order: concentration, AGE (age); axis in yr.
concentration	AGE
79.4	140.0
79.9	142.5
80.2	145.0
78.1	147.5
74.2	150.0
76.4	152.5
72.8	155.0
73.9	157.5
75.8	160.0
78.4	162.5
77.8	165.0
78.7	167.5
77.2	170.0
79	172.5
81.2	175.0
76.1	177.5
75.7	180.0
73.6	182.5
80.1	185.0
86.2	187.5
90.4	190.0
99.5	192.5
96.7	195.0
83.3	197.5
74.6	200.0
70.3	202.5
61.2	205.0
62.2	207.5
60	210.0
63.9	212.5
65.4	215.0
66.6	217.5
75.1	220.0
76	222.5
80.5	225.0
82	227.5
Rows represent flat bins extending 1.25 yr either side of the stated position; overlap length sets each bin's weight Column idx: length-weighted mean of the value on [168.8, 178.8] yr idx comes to 78.4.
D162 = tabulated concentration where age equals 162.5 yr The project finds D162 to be 78.4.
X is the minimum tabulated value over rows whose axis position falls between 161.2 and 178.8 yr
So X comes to 76.1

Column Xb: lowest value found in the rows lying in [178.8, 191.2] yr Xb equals 73.6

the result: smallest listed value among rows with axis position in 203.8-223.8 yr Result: 60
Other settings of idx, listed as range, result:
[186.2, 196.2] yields 93.1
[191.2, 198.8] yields 93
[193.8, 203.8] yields 81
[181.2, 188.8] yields 80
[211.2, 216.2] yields 64.6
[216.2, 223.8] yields 72.6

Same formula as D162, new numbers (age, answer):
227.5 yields 82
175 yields 81.2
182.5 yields 73.6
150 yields 74.2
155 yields 72.8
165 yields 77.8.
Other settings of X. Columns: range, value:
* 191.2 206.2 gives 61.2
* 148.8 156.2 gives 72.8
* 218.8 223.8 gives 75.1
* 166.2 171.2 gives 77.2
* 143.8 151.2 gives 74.2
